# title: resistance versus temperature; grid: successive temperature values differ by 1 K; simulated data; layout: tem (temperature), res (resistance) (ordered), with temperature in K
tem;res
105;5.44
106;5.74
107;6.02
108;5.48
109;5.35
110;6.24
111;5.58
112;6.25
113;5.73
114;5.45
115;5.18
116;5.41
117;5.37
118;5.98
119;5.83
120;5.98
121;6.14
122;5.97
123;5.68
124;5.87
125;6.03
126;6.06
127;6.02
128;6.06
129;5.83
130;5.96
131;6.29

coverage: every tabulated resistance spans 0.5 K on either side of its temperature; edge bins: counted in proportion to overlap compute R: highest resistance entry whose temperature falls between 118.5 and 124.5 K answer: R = 6.14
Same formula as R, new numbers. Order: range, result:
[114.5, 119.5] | 5.98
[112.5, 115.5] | 5.73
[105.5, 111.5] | 6.24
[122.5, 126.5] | 6.06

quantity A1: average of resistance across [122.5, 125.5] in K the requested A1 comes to 5.86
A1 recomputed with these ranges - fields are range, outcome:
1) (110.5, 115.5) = 5.64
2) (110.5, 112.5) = 5.92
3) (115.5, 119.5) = 5.65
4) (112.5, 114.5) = 5.59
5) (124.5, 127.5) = 6.04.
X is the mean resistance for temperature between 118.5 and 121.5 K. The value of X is 5.98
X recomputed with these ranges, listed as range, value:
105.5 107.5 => 5.88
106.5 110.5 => 5.77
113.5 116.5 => 5.35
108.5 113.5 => 5.83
